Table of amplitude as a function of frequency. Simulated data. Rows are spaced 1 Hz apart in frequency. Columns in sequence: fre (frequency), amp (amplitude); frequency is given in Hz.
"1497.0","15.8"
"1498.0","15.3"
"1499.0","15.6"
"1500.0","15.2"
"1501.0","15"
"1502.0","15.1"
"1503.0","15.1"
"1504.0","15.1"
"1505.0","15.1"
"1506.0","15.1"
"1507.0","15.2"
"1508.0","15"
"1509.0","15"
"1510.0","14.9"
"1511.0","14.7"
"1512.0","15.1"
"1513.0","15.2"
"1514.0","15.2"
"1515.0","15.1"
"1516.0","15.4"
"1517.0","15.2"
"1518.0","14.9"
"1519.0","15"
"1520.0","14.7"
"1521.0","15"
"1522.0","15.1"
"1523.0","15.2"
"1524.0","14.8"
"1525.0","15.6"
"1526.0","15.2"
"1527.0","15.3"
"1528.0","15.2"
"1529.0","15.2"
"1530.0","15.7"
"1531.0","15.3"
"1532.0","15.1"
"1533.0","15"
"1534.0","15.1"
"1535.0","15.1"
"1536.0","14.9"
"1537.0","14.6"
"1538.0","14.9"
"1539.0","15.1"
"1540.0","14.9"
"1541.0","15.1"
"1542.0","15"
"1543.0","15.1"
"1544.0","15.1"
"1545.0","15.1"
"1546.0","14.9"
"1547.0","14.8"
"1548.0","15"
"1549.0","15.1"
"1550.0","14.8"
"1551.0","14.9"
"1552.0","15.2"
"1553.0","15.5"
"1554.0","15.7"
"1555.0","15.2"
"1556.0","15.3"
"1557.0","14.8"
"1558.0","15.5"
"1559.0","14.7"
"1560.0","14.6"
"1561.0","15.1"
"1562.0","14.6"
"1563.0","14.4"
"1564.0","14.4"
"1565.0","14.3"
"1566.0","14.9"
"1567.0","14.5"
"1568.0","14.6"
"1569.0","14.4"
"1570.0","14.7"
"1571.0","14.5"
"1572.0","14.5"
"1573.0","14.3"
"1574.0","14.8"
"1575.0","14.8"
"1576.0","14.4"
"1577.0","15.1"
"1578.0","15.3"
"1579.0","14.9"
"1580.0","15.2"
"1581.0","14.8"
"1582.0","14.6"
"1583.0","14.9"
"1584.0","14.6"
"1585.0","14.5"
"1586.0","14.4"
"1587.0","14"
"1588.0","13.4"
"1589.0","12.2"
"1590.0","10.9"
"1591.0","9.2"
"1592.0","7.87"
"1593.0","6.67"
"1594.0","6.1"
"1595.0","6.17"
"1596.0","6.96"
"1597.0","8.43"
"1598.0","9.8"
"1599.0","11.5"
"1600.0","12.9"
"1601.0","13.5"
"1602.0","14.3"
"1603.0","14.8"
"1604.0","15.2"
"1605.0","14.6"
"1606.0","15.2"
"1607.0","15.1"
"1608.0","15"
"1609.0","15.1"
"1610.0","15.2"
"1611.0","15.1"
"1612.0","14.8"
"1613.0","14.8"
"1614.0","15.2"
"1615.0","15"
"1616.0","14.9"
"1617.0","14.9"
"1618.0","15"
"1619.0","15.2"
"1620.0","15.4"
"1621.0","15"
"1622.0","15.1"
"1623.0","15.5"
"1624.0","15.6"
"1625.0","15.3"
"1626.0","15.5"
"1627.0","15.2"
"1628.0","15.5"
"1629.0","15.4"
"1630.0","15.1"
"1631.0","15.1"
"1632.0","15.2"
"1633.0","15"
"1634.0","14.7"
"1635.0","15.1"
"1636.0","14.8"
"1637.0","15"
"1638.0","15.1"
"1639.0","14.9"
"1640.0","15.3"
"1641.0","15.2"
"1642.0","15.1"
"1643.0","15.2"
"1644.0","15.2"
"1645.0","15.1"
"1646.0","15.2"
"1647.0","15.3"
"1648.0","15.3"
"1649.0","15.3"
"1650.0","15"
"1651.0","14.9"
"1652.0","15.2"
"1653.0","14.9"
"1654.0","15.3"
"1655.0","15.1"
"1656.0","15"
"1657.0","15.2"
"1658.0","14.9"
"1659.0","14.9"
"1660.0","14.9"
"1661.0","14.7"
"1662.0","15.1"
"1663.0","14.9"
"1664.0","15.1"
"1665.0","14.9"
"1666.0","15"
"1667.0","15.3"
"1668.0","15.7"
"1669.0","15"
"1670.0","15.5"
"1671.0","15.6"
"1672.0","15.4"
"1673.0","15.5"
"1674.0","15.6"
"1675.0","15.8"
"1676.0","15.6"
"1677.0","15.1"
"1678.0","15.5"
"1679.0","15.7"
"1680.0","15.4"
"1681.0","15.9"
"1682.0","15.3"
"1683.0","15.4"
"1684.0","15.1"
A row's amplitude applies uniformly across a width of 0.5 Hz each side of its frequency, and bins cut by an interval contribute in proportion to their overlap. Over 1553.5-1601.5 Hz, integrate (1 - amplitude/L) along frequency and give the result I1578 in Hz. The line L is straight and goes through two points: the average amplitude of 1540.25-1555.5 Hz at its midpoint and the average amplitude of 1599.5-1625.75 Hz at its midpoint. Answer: 5.6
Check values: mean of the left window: 15.1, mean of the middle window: 13.3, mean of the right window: 14.9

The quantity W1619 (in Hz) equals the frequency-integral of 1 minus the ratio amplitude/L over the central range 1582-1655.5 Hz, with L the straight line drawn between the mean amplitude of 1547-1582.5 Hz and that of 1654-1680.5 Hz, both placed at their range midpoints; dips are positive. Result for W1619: 5.06 Hz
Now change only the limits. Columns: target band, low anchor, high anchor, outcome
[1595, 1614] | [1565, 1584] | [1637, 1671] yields 2.0 Hz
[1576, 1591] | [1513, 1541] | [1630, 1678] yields 1.1 Hz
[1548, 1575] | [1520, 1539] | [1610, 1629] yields 0.6 Hz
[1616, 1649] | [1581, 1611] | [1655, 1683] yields -3.2 Hz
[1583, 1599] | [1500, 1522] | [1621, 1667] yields 4.8 Hz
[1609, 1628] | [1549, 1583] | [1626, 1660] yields -0.2 Hz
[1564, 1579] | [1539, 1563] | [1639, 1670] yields 0.4 Hz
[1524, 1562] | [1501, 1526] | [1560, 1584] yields -0.5 Hz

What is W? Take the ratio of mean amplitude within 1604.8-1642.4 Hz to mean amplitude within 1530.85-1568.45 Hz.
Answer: 1.01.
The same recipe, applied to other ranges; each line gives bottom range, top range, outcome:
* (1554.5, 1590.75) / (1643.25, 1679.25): 1.05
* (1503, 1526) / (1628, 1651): 1.00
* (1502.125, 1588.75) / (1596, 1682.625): 1.00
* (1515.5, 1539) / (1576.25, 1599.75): 0.78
